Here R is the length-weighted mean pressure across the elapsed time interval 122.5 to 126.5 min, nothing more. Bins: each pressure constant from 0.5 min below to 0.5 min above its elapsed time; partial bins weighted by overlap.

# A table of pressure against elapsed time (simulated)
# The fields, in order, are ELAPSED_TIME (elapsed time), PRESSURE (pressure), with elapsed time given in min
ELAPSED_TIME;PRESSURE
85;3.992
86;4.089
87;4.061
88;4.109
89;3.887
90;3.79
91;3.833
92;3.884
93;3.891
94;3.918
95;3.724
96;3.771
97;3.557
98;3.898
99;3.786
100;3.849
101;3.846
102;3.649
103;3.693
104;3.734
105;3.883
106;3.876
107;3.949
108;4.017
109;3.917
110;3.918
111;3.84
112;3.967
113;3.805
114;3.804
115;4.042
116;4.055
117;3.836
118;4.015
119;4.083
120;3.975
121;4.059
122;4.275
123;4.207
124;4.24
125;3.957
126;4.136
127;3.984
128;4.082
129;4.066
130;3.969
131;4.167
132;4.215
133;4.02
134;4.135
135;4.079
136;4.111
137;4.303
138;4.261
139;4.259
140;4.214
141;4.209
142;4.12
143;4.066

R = 4.13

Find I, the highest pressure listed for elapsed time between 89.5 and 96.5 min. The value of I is 3.918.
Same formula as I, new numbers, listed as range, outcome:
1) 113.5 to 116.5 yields 4.055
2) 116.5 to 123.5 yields 4.275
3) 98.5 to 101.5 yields 3.849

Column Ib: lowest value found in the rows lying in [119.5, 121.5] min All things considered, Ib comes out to 3.975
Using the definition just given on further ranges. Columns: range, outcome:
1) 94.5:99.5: 3.557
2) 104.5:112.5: 3.84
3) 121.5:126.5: 3.957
